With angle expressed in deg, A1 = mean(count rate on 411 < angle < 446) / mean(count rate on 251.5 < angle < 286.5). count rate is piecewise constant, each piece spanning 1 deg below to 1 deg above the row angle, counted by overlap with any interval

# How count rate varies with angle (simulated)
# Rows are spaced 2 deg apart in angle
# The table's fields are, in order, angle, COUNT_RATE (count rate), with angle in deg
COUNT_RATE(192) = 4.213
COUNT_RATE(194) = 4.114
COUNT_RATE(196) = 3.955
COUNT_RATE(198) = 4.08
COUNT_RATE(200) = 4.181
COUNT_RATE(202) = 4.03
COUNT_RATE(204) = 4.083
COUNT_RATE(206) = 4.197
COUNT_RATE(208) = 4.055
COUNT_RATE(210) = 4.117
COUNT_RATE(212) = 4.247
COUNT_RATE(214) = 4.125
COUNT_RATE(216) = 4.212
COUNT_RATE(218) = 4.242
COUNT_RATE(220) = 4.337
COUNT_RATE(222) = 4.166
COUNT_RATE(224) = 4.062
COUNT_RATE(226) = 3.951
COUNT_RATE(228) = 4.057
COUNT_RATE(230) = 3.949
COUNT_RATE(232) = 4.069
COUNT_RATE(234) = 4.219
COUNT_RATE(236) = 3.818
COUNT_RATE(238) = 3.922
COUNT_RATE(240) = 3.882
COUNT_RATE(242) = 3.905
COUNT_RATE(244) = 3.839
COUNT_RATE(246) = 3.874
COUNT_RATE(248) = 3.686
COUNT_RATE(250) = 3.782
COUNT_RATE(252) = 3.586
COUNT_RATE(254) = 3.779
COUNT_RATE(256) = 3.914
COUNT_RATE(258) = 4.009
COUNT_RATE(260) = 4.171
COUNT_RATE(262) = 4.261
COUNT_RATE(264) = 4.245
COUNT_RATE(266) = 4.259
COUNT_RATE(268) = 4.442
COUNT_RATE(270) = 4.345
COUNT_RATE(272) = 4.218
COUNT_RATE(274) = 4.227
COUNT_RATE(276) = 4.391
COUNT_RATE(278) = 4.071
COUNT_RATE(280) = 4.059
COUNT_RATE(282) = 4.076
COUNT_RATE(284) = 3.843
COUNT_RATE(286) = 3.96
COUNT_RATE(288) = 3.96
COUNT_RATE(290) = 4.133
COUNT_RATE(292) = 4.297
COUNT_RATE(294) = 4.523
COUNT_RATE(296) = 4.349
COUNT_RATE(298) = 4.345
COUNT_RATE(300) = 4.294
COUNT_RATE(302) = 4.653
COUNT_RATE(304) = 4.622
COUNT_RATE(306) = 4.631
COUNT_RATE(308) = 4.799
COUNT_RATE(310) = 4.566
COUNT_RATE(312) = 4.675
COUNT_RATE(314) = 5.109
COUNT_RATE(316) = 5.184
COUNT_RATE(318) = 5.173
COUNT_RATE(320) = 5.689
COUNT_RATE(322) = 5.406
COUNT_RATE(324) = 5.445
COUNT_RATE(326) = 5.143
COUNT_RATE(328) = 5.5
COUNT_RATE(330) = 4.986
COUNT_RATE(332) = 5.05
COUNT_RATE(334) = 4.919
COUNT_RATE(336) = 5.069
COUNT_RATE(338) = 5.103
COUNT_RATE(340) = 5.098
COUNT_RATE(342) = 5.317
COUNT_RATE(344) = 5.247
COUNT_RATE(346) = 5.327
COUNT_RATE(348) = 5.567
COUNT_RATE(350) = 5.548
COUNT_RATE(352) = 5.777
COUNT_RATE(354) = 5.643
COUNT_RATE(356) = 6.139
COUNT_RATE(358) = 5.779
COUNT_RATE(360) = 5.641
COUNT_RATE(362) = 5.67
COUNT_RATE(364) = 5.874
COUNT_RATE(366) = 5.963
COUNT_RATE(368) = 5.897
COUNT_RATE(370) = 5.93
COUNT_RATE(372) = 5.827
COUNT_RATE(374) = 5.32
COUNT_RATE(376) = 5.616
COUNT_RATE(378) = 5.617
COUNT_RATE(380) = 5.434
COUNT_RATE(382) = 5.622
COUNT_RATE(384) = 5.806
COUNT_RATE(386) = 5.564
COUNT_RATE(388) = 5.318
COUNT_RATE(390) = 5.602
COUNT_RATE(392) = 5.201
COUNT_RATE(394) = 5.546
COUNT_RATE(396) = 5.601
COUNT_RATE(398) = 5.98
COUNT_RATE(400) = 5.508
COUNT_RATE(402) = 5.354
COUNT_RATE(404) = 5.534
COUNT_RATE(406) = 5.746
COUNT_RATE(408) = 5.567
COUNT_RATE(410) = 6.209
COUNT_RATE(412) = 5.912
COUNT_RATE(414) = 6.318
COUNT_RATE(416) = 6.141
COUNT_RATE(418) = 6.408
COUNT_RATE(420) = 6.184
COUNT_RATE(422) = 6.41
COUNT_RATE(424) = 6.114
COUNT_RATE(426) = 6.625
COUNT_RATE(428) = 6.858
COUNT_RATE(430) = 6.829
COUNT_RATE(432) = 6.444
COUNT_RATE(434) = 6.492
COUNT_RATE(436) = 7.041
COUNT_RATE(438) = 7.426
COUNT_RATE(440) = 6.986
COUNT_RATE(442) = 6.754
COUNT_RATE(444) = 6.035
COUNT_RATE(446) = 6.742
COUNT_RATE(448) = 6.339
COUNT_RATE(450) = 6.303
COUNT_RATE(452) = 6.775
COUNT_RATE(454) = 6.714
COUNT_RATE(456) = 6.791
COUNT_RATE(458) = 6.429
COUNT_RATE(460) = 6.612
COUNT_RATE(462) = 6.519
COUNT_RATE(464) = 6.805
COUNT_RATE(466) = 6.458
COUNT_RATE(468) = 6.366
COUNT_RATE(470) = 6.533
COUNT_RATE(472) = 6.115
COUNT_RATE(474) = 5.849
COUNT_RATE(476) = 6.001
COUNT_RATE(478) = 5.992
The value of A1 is 1.6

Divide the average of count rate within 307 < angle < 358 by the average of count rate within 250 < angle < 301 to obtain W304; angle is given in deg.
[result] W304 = 1.27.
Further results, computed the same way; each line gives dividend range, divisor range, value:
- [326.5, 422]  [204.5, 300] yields 1.37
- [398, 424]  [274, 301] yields 1.42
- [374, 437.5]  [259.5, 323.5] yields 1.33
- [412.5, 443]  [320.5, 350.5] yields 1.26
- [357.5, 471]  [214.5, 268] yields 1.53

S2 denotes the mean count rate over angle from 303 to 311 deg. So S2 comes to 4.65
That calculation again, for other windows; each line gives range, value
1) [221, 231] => 4.04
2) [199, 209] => 4.11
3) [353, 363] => 5.77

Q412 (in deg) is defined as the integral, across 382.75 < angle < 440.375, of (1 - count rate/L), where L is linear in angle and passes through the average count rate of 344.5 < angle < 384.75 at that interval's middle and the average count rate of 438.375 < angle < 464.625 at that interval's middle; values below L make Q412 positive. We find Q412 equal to 1.1 deg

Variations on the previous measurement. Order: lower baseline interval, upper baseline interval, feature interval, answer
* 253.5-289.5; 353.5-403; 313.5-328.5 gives -1.5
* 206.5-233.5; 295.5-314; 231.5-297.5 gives 4.5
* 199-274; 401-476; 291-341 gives 0.8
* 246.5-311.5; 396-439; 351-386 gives -1.4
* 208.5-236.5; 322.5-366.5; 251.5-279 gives 2.6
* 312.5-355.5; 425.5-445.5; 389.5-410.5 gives 2.1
